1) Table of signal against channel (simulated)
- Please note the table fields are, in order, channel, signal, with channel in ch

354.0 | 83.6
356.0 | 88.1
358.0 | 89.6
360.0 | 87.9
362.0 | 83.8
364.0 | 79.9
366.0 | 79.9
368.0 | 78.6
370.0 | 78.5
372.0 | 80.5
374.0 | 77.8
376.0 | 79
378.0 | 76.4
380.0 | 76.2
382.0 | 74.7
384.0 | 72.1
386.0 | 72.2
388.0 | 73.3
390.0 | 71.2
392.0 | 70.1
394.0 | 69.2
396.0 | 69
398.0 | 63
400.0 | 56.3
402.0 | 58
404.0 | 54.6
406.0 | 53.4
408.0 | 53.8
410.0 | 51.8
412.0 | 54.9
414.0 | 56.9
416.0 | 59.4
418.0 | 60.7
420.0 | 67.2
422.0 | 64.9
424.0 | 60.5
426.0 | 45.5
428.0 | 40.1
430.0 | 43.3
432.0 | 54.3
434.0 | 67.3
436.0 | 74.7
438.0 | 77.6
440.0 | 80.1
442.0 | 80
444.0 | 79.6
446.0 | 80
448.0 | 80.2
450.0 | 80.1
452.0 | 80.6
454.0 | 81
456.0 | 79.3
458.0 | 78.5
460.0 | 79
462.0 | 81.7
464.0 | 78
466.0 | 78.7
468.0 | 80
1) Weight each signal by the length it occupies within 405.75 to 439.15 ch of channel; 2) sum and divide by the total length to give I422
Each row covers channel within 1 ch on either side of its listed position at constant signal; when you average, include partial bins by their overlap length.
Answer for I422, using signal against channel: 58.2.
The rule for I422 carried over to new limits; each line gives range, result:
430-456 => 75.1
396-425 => 58.6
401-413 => 54.4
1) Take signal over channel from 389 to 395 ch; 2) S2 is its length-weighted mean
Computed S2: 70.2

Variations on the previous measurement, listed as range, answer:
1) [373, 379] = 77.7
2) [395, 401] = 62.8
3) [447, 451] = 80.2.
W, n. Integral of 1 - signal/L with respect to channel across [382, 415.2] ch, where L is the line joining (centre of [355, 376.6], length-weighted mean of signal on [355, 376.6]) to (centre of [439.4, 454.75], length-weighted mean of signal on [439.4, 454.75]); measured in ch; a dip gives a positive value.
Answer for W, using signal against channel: 7.6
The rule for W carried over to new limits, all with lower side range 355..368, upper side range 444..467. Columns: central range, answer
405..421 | 4.8 ch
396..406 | 2.9 ch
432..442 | 0.9 ch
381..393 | 1.6 ch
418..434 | 5.2 ch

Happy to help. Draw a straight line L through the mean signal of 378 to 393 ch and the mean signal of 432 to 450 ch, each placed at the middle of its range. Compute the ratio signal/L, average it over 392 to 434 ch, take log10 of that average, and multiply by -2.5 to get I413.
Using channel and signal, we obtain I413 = 0.28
